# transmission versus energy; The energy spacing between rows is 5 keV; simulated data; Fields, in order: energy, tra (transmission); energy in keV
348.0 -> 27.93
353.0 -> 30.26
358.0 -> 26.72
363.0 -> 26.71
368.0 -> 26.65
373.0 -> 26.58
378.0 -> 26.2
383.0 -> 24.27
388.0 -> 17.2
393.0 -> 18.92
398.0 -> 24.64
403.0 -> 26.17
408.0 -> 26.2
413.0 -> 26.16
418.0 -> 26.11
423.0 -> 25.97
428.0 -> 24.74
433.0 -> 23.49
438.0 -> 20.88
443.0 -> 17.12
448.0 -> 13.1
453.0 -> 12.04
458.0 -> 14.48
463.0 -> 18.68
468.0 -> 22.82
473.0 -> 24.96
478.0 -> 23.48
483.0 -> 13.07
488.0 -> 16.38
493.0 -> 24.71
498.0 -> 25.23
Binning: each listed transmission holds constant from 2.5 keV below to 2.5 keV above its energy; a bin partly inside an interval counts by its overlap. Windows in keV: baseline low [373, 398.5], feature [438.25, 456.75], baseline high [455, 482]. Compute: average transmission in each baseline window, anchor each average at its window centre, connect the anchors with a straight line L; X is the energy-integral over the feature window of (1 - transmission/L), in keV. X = 5.26 keV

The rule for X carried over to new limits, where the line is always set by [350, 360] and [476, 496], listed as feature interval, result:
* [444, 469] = 6.4 keV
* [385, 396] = 3.1 keV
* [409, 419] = -0.7 keV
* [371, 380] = 0.2 keV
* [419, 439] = -0.6 keV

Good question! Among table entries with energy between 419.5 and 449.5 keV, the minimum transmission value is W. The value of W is 13.1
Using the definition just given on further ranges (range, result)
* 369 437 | 17.2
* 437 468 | 12.04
